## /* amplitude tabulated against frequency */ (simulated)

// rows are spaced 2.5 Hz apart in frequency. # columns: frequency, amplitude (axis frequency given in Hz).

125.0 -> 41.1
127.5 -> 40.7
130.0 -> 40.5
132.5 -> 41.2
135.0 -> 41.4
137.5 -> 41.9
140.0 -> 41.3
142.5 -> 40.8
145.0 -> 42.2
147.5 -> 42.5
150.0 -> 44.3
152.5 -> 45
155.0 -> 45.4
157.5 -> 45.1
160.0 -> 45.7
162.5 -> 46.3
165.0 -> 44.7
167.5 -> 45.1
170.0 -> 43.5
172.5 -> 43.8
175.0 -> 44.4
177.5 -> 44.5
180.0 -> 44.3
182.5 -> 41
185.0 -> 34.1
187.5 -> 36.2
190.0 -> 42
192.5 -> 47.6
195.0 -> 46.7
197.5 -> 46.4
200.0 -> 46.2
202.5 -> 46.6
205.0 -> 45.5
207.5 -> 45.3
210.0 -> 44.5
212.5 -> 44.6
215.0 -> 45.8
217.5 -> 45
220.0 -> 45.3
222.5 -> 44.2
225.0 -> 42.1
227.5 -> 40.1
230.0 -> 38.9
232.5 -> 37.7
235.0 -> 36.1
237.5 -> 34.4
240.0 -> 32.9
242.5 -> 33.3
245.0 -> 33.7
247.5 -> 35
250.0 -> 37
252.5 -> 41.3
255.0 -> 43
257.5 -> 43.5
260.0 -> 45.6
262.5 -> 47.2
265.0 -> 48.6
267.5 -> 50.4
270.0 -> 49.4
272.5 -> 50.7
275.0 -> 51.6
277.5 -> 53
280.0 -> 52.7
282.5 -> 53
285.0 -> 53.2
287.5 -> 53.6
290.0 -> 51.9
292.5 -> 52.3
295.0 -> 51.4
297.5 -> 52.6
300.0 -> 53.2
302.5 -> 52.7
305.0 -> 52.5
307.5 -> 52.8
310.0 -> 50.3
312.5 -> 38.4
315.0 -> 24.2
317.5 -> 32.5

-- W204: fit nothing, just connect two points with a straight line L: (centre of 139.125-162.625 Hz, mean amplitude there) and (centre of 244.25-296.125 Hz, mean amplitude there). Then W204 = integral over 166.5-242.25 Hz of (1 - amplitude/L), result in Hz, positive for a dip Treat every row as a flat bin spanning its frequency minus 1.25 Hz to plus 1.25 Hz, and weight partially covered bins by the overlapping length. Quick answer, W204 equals 5.2 Hz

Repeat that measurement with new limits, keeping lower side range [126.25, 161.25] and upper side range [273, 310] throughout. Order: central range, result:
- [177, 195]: 1.5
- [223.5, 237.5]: 2.8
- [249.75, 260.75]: 1.7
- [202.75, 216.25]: 0.5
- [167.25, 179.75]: 0.1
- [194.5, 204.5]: 0.0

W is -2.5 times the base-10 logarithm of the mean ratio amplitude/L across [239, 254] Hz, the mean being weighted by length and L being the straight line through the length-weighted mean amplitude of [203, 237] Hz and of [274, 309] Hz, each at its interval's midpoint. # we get 0.28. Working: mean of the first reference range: 42.6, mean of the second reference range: 52.6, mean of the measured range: 35.7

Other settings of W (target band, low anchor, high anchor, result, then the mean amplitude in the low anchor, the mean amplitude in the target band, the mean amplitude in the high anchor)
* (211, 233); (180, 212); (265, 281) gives 0.08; 43.6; 42.8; 51.1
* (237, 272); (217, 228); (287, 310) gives 0.15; 43.4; 41.4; 52.4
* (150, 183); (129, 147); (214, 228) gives -0.06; 41.4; 44.6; 43.9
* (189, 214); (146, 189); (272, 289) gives 0.01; 43.3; 45.6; 52.6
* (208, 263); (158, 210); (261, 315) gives 0.16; 44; 40.5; 50.4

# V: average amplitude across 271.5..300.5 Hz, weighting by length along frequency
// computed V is 52.4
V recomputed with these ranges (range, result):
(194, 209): 46.1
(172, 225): 44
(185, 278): 43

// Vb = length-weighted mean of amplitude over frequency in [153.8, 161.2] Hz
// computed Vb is 45.4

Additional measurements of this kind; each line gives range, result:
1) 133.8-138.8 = 41.6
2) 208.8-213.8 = 44.6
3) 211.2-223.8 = 45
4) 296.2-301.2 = 52.9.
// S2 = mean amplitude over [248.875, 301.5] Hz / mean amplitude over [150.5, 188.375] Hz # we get 1.14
